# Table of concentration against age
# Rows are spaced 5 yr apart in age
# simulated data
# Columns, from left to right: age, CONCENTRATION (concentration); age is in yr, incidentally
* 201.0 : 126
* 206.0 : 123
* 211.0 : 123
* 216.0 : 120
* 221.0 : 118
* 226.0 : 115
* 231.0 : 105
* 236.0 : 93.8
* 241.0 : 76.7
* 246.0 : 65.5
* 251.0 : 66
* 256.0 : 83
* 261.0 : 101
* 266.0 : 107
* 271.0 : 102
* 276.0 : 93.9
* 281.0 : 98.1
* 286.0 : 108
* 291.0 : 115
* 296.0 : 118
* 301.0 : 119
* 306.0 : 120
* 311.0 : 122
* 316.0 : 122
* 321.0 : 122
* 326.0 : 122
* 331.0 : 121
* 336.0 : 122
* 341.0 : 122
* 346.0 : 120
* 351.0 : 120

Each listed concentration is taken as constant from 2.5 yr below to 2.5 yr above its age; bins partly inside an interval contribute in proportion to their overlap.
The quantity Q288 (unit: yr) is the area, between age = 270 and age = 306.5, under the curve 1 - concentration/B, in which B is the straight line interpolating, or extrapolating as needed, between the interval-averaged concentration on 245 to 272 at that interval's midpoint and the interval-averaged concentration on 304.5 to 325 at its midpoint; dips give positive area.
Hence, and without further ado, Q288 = -1.08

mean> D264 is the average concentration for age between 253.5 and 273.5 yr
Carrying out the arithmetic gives 98.2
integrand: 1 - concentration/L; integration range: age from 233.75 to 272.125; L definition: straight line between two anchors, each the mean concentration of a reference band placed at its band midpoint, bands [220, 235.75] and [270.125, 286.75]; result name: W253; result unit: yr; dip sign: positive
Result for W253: 6.62 yr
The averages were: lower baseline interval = 109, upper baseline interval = 99.6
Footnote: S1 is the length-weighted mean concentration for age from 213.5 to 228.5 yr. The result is 118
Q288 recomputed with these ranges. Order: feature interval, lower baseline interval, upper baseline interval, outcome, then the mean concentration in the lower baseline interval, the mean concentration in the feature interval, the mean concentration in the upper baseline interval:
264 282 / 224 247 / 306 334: 0.86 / 92.4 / 100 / 122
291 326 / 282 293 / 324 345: -1.62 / 110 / 120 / 122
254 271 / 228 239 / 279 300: 1.14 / 99.1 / 98.1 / 111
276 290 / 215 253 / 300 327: 1.05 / 94.4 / 103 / 121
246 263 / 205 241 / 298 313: 5.10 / 111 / 80.2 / 120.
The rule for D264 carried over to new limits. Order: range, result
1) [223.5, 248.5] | 91.2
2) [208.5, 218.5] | 122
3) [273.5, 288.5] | 100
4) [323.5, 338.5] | 122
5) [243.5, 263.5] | 78.9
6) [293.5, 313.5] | 120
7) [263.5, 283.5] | 100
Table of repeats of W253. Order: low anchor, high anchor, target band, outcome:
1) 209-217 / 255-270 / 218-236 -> 0.8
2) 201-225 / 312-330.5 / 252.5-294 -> 7.2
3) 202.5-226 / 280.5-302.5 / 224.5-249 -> 5.9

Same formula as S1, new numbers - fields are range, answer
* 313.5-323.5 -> 122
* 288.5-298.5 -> 116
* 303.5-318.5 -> 121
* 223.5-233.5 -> 110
